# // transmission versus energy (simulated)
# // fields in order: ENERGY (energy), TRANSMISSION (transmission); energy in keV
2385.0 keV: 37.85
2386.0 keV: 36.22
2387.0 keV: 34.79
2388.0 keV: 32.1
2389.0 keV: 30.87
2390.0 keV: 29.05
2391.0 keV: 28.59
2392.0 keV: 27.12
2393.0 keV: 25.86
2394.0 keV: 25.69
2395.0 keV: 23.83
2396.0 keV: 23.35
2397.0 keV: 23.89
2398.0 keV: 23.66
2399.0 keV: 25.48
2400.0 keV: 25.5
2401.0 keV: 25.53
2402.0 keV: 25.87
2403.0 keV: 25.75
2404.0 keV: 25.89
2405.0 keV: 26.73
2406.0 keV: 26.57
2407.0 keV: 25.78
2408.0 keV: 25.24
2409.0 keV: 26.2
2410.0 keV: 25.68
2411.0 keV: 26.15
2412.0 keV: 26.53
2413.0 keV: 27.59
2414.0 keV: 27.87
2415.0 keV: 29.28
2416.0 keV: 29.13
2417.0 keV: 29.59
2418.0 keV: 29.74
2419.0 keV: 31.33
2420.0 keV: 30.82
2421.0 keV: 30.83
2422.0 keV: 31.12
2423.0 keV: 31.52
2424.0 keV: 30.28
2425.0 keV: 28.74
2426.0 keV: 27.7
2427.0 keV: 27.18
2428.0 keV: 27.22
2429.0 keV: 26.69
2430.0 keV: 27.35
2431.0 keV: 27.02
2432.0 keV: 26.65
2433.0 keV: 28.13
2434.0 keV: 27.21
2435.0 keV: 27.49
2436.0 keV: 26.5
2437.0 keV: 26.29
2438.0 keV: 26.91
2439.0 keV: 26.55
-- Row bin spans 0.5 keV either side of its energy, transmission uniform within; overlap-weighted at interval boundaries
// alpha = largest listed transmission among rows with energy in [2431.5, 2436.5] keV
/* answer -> 28.13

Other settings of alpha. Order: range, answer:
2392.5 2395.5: 25.86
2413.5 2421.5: 31.33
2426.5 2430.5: 27.35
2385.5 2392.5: 36.22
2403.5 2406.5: 26.73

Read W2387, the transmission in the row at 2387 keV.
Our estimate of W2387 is 34.79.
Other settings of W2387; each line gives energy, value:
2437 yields 26.29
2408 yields 25.24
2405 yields 26.73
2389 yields 30.87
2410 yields 25.68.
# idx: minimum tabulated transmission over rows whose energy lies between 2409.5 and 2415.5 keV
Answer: 25.68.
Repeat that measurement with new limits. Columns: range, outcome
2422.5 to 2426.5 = 27.7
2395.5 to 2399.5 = 23.35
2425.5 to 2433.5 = 26.65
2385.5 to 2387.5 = 34.79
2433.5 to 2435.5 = 27.21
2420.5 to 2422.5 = 30.83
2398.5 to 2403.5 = 25.48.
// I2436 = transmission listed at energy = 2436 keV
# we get 26.5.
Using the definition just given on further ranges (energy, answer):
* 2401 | 25.53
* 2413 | 27.59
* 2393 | 25.86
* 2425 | 28.74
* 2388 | 32.1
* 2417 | 29.59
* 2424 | 30.28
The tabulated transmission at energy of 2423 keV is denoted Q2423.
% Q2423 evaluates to 31.52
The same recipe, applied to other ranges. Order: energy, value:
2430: 27.35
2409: 26.2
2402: 25.87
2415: 29.28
